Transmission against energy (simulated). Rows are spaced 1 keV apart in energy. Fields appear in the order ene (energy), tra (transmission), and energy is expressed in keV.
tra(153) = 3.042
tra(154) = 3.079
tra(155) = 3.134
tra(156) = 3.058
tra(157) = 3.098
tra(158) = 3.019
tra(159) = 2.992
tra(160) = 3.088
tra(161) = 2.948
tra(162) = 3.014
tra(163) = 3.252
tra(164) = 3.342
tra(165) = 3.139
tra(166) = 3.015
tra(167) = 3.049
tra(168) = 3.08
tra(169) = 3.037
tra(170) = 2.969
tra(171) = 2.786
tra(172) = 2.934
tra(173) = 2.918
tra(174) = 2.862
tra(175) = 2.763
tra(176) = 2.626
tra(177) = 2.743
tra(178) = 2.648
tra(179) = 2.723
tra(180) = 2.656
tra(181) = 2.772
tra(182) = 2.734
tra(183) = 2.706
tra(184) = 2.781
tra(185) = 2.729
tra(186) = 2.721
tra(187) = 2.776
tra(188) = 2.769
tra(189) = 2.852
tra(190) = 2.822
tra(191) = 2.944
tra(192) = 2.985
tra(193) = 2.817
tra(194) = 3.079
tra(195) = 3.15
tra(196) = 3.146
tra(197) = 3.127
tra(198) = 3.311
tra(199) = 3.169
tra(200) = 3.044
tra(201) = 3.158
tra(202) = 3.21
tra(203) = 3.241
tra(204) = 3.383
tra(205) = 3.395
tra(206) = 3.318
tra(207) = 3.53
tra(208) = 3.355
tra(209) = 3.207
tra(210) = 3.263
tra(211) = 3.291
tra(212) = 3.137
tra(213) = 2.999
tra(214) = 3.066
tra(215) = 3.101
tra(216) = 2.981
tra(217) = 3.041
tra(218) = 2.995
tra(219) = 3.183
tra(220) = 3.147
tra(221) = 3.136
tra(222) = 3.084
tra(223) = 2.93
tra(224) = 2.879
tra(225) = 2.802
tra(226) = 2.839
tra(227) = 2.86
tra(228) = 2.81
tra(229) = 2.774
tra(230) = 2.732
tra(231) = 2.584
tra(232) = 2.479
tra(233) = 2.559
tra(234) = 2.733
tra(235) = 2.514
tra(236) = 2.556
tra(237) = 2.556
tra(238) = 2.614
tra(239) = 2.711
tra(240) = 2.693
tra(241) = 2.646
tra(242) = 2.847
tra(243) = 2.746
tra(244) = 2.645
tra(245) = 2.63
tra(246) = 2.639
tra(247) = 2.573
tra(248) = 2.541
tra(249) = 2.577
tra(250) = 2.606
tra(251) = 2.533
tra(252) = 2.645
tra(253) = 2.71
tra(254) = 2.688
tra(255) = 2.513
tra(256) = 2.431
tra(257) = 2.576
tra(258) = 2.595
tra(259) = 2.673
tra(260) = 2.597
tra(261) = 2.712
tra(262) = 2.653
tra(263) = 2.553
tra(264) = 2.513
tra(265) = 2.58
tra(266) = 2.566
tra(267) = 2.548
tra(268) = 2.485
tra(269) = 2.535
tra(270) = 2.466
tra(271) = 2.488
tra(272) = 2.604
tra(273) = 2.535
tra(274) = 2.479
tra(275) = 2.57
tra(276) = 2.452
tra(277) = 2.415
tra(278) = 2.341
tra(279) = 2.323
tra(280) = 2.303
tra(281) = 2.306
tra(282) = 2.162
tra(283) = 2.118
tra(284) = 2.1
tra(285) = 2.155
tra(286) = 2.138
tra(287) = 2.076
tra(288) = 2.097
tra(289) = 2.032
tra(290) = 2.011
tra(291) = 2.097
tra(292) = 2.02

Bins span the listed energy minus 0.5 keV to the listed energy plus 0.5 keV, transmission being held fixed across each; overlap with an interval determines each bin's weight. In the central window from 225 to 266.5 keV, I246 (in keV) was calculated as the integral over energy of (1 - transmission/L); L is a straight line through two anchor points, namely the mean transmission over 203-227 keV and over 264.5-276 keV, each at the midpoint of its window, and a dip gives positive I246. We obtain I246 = 2.3 keV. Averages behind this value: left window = 3.13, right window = 2.53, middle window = 2.64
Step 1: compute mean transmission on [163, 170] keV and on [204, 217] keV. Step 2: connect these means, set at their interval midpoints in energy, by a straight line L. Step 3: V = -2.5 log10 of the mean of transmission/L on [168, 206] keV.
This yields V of 0.080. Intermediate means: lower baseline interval 3.11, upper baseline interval 3.22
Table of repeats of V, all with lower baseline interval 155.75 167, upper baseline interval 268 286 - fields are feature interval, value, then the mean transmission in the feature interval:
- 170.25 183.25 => 0.086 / 2.76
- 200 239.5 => -0.095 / 2.98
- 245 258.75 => -0.027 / 2.59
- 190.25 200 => -0.071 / 3.07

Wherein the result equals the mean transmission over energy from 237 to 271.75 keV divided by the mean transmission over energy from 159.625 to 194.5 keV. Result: 0.90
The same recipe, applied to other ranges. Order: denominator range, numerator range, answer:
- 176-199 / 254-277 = 0.89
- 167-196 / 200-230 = 1.09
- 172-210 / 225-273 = 0.88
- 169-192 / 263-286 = 0.86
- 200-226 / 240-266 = 0.83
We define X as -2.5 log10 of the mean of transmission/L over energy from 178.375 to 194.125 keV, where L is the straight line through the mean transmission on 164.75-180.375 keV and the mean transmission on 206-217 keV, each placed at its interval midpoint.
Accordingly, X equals 0.07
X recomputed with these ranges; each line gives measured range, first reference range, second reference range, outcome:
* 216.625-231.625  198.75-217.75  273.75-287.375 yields 0.032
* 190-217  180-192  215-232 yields -0.114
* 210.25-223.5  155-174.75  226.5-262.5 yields -0.116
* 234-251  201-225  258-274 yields 0.079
